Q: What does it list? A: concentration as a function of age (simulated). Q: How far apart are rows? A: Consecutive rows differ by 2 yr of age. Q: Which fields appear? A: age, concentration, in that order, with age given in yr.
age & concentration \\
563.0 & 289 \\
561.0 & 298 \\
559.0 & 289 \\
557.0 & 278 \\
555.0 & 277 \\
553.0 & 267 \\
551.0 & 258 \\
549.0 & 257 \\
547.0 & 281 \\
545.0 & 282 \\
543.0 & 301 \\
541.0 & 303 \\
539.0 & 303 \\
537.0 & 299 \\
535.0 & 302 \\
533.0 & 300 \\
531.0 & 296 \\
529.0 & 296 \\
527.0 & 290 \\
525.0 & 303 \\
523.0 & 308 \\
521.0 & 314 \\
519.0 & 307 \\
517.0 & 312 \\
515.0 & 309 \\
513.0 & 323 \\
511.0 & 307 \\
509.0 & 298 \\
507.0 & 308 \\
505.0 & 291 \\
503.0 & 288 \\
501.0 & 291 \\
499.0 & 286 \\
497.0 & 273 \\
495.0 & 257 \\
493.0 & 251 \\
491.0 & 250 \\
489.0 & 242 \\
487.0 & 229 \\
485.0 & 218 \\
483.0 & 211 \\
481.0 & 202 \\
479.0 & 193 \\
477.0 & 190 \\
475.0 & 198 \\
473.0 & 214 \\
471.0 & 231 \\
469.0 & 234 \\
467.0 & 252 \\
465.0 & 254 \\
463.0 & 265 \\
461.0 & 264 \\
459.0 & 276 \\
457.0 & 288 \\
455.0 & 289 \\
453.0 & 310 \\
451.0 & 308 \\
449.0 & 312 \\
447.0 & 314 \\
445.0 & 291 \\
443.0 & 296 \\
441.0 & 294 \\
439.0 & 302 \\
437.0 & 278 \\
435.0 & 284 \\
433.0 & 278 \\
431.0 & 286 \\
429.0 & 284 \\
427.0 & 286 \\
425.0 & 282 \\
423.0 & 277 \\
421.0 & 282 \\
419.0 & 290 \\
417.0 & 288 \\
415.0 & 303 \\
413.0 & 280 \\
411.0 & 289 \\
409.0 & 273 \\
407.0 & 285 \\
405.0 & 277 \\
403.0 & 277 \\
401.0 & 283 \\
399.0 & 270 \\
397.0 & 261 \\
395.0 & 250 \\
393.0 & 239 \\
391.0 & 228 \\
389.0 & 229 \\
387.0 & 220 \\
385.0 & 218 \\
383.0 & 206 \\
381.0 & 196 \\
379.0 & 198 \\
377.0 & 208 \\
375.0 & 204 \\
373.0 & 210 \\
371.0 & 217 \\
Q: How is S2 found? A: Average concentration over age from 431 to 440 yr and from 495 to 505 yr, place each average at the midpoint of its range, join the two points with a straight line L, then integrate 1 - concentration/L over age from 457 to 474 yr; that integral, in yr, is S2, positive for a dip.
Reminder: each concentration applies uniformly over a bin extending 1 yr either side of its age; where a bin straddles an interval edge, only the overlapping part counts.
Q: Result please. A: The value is 1.98 yr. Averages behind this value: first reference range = 286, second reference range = 282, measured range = 251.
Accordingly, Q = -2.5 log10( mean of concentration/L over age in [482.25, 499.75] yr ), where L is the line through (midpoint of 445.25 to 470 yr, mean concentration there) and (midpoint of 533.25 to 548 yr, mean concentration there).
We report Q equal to 0.17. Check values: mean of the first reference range 281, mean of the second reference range 296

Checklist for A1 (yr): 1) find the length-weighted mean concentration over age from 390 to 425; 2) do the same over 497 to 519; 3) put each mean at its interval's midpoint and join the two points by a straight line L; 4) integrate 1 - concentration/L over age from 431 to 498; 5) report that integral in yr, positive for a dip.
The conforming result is 6.70 yr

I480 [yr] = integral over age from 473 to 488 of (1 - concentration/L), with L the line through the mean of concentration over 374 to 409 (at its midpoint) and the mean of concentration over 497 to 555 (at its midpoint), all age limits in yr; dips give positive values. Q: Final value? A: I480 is 3.79 yr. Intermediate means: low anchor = 239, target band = 206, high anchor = 295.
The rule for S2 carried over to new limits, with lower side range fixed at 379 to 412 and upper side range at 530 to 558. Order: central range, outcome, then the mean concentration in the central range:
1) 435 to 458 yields -3.20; 298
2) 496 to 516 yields -1.52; 297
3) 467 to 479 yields 2.38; 215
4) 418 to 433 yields -1.61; 283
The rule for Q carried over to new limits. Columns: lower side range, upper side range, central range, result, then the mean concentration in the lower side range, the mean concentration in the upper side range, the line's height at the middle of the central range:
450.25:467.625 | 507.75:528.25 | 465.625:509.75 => 0.19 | 279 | 307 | 292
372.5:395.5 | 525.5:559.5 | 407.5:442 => -0.21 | 217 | 287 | 235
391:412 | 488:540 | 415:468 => -0.04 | 268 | 292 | 277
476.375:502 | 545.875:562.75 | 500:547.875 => -0.16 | 239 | 276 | 259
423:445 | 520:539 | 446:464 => -0.01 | 287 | 301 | 290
